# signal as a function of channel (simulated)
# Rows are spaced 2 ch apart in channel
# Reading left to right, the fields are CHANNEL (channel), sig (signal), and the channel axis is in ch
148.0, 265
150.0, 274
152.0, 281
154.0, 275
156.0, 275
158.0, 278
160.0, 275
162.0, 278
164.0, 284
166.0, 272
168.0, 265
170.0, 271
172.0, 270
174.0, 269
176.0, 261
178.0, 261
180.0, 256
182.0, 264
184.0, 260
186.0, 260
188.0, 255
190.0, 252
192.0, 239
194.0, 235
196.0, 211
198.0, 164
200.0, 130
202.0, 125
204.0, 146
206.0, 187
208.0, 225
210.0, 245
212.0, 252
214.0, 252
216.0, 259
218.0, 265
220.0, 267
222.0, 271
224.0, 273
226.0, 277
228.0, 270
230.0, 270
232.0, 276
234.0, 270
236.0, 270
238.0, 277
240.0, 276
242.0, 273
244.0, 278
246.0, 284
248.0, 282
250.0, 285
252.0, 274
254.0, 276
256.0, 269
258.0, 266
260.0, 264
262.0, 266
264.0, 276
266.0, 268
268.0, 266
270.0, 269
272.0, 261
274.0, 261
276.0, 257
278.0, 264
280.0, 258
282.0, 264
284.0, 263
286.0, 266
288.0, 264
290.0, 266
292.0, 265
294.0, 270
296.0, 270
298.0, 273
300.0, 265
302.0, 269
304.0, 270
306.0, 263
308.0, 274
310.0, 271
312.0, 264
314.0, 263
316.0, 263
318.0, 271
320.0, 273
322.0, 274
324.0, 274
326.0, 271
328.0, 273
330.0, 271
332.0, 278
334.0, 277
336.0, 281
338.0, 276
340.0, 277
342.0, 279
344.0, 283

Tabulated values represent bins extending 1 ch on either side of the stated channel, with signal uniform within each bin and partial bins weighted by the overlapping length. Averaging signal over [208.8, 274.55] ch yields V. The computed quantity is 269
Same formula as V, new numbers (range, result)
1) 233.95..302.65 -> 269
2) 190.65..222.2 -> 216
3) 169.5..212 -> 228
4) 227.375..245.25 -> 274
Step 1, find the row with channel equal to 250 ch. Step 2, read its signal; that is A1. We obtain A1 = 285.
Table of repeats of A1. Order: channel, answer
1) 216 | 259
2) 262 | 266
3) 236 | 270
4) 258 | 266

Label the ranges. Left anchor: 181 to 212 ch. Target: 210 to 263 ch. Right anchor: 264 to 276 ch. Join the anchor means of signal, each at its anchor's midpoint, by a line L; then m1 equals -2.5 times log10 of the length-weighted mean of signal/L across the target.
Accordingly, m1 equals -0.12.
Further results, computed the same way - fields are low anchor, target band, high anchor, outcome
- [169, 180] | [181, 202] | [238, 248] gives 0.205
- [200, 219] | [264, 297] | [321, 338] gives -0.065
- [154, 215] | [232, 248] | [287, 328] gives -0.091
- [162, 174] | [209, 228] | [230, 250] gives 0.050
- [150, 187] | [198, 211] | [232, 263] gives 0.476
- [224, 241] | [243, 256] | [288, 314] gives -0.028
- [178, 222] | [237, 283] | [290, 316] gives -0.080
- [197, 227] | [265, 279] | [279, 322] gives -0.046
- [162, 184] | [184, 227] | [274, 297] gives 0.165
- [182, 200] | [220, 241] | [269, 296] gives -0.117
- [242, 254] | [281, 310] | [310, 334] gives 0.026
